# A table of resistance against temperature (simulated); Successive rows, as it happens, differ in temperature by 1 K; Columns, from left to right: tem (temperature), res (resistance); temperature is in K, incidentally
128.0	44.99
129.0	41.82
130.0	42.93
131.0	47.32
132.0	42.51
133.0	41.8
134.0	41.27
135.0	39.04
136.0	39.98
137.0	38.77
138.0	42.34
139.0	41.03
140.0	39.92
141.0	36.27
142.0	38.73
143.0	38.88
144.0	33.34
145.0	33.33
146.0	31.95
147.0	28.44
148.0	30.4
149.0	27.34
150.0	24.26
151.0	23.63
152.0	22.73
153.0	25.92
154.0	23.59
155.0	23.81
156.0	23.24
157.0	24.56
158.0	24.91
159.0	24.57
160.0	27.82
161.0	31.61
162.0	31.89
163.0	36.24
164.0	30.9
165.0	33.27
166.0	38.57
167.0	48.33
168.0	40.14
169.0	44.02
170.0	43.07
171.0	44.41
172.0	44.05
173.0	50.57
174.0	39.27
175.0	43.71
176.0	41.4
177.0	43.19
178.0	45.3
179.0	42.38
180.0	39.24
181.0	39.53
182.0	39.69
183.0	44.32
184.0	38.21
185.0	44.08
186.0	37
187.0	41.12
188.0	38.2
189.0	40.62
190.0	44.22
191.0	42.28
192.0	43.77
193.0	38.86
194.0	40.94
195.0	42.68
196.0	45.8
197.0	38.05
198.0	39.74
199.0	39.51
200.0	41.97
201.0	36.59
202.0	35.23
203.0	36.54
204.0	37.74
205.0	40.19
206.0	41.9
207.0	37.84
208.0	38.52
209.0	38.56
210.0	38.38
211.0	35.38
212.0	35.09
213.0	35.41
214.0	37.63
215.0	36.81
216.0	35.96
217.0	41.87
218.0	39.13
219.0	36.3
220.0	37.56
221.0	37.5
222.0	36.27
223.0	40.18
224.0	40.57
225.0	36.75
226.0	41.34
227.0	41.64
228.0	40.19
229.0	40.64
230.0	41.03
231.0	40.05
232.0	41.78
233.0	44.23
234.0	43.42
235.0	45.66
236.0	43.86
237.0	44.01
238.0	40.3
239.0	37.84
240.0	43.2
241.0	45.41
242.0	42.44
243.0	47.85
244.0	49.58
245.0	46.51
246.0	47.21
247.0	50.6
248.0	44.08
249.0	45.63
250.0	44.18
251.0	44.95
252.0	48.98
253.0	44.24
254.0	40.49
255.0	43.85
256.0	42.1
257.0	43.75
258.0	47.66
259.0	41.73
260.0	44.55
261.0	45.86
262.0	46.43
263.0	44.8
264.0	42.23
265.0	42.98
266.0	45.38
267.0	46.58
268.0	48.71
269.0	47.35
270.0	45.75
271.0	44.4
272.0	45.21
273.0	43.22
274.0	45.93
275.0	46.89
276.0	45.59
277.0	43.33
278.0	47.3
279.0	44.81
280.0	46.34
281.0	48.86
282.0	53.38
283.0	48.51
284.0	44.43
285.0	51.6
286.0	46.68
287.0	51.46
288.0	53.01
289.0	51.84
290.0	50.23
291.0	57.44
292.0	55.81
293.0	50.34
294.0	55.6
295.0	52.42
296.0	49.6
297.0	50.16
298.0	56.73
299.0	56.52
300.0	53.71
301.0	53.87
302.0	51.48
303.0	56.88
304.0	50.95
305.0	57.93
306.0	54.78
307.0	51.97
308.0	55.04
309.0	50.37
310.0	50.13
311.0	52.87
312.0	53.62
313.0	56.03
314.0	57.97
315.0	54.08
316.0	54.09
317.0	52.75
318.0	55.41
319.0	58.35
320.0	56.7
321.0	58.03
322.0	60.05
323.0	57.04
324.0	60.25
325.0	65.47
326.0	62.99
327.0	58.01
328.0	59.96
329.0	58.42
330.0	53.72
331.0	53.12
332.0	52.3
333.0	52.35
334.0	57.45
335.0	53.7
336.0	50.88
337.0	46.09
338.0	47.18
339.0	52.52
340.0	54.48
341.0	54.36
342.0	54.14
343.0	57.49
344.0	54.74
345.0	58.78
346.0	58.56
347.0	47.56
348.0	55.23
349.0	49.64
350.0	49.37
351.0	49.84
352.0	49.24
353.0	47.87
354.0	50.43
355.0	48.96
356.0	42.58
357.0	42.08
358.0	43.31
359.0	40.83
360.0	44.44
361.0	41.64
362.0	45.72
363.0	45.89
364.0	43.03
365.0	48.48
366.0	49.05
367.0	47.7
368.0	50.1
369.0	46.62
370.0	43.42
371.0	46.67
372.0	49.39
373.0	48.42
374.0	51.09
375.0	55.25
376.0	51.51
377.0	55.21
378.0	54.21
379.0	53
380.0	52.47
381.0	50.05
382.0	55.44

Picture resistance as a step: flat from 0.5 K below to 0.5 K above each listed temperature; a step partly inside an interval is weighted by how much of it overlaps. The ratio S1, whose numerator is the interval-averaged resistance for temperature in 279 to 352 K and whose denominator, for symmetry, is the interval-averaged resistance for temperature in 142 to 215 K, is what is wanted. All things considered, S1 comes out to 1.46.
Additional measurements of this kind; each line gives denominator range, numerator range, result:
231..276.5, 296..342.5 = 1.22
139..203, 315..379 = 1.41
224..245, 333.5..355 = 1.23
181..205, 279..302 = 1.28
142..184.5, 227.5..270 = 1.27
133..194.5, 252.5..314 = 1.34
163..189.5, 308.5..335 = 1.36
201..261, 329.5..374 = 1.20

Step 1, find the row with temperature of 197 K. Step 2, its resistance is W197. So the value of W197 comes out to 38.05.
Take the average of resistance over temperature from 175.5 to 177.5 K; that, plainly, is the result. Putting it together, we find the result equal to 42.3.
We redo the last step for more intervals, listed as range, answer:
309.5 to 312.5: 52.2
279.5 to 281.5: 47.6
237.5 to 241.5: 41.7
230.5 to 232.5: 40.9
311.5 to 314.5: 55.9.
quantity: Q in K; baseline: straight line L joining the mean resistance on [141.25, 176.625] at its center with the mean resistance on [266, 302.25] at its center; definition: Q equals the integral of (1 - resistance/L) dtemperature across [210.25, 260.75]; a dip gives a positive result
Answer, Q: 1.66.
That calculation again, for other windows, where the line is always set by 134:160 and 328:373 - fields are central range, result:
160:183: -4.6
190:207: -2.0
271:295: -2.9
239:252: -1.8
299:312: -2.2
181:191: -1.7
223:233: -0.5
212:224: 0.0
